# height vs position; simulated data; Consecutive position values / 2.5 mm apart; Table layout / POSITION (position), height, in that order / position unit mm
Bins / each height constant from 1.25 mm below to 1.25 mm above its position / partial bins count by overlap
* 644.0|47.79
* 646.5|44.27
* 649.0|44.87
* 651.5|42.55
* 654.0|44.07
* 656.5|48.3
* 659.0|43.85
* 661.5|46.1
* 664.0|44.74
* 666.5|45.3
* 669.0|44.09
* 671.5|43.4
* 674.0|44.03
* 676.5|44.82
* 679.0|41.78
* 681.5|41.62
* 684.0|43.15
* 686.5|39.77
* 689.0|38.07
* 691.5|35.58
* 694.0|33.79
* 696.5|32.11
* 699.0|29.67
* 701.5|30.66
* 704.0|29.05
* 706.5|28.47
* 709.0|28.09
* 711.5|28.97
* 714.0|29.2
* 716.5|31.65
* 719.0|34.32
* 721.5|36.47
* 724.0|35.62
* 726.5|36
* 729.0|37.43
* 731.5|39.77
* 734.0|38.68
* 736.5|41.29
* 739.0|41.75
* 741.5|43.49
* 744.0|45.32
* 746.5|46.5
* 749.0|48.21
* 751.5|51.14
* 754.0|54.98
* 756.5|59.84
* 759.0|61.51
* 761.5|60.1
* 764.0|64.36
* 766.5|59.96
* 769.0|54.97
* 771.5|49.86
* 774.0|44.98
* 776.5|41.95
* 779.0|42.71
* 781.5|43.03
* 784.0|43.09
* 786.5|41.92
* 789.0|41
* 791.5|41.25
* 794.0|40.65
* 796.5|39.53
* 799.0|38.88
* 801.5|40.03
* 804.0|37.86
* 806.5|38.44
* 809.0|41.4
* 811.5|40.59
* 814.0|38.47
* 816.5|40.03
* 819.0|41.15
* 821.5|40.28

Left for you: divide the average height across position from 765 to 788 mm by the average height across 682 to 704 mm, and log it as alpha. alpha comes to 1.34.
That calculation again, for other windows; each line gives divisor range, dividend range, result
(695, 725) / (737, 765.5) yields 1.68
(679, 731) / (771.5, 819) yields 1.20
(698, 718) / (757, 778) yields 1.85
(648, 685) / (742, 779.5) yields 1.19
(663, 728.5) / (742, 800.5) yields 1.33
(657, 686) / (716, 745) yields 0.88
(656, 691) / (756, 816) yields 1.06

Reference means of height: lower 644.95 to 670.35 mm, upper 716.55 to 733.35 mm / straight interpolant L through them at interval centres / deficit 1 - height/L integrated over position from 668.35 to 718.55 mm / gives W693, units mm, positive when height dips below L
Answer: 5.9 mm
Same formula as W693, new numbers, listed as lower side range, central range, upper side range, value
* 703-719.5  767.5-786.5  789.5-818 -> -4.59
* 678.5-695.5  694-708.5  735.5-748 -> 3.58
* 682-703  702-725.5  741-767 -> 5.98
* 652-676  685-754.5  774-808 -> 9.42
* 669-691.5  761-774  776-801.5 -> -4.73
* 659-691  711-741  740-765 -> 8.17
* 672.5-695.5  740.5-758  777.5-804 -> -4.06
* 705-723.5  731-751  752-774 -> 0.85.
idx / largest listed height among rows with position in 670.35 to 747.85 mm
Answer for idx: 46.5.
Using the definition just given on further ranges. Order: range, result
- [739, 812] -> 64.36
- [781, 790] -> 43.09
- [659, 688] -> 46.1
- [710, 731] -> 37.43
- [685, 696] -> 39.77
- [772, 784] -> 44.98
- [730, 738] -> 41.29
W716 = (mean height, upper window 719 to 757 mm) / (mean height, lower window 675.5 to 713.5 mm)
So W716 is 1.24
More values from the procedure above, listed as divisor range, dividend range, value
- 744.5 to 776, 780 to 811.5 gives 0.75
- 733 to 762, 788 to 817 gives 0.81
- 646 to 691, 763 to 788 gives 1.11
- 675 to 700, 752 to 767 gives 1.56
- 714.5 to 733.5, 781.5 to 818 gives 1.13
